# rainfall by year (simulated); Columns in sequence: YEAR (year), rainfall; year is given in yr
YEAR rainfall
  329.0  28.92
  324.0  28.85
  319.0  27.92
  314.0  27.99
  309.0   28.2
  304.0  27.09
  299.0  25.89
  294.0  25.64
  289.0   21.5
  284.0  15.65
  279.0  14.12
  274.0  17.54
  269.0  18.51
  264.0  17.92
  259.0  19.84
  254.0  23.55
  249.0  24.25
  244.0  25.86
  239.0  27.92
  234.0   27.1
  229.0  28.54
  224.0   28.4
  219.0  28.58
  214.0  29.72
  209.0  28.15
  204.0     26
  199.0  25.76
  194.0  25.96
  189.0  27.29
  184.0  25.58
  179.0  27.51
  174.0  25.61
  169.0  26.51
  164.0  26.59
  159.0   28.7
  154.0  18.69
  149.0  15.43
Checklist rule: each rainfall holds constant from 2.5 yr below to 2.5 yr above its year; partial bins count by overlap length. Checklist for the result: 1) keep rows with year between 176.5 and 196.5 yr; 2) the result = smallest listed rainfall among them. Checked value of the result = 25.58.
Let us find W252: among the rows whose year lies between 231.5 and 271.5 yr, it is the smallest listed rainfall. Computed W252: 17.92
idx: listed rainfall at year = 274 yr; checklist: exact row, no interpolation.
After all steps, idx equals 17.54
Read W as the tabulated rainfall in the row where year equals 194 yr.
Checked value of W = 25.96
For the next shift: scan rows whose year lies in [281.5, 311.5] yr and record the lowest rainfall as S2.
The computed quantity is 15.65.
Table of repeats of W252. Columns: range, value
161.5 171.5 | 26.51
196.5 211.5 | 25.76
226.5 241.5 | 27.1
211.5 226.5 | 28.4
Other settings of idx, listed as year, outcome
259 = 19.84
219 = 28.58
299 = 25.89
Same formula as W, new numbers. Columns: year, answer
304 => 27.09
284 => 15.65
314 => 27.99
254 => 23.55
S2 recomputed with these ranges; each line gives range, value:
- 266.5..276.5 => 17.54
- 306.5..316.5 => 27.99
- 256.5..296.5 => 14.12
